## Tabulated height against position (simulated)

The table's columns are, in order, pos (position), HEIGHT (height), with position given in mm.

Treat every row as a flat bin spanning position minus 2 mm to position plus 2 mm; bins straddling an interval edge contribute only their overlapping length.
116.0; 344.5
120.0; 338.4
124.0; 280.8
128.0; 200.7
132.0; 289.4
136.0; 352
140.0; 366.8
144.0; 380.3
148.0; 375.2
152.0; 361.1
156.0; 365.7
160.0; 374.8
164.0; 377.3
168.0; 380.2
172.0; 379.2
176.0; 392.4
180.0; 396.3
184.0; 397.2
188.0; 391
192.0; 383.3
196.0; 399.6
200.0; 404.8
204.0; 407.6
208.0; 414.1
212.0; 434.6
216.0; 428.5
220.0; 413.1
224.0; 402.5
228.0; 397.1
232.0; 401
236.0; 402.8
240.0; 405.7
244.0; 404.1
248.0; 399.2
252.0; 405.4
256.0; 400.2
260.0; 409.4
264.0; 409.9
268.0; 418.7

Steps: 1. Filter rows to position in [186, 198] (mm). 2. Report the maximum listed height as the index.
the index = 399.6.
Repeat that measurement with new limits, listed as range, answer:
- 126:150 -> 380.3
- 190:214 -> 434.6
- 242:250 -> 404.1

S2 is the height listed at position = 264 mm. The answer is 409.9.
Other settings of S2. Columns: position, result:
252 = 405.4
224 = 402.5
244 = 404.1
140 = 366.8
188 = 391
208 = 414.1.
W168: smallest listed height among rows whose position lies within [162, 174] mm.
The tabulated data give 377.3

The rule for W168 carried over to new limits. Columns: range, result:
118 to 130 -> 200.7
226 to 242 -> 397.1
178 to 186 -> 396.3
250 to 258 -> 400.2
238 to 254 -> 399.2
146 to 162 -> 361.1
